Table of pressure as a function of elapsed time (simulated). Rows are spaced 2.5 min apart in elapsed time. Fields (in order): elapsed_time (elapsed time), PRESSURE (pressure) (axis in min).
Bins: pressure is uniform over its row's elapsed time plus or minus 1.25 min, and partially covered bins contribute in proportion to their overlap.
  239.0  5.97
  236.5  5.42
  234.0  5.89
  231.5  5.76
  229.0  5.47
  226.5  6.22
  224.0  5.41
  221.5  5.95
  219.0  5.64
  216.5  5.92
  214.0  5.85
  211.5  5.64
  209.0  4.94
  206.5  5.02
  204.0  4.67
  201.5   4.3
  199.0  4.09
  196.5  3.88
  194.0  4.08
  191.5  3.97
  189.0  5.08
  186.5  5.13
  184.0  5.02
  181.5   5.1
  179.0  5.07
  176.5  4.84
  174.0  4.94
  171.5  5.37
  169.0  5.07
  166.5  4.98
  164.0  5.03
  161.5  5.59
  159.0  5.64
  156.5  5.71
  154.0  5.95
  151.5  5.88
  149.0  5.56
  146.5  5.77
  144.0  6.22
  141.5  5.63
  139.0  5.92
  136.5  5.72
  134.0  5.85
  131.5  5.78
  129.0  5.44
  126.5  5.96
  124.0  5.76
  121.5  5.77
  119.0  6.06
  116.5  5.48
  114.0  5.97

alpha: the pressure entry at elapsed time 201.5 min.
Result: 4.3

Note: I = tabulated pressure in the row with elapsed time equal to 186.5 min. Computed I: 5.13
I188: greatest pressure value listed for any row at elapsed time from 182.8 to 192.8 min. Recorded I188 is 5.13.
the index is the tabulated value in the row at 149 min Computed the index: 5.56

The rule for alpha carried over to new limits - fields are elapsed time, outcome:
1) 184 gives 5.02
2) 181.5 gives 5.1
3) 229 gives 5.47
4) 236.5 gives 5.42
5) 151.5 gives 5.88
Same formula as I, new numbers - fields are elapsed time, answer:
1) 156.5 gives 5.71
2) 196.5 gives 3.88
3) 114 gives 5.97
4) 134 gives 5.85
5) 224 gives 5.41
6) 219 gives 5.64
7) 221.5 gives 5.95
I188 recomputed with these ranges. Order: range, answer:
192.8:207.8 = 5.02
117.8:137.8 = 6.06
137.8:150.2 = 6.22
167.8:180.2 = 5.37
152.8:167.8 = 5.95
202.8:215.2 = 5.85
